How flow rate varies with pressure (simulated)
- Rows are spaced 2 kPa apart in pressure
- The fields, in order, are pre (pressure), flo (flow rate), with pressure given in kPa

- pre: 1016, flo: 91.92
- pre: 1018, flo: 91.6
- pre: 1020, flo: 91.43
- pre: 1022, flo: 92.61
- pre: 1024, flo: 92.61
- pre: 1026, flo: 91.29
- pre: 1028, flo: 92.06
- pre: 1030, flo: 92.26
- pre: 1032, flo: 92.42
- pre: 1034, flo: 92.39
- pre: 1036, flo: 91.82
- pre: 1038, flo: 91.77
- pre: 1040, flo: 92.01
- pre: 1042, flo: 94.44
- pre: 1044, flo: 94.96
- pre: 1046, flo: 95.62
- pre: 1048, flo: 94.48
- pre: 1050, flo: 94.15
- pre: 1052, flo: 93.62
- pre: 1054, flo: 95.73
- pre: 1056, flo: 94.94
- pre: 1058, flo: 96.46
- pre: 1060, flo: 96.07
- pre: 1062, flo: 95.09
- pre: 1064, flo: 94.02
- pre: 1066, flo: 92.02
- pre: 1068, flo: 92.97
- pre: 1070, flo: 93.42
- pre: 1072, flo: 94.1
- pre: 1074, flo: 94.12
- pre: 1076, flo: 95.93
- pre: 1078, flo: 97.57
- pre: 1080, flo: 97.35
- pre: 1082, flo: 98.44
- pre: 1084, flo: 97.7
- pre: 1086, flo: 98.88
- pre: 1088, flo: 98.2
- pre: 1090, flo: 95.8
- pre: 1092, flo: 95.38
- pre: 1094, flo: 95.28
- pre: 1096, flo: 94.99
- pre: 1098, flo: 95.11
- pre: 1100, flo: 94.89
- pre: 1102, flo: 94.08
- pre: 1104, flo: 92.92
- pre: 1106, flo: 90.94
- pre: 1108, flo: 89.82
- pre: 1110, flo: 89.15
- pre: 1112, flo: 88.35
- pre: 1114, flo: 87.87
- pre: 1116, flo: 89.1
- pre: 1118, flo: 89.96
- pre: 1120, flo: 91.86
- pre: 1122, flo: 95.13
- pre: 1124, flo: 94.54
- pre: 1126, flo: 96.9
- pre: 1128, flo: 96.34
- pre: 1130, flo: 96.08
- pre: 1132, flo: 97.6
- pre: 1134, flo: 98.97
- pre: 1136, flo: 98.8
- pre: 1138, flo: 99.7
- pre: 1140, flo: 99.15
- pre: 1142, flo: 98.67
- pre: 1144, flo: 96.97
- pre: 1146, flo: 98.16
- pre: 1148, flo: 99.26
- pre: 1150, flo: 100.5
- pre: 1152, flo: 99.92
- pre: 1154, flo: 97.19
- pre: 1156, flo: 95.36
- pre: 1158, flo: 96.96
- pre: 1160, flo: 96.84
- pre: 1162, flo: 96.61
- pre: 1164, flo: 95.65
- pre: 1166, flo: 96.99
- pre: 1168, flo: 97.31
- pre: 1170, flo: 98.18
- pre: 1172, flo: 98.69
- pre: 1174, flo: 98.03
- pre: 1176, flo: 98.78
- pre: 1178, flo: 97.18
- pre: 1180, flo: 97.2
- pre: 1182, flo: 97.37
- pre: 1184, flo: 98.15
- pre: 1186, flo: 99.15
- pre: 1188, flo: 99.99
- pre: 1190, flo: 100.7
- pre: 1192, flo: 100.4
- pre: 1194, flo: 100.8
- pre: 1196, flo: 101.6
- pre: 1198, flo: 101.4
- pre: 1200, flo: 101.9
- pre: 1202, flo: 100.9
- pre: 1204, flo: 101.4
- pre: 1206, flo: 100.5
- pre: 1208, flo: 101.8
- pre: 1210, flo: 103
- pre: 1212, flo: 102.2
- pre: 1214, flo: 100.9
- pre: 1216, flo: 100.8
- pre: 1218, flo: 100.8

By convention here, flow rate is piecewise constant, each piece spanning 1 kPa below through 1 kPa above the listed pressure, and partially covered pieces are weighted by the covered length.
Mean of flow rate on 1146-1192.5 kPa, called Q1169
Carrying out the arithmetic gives 98.1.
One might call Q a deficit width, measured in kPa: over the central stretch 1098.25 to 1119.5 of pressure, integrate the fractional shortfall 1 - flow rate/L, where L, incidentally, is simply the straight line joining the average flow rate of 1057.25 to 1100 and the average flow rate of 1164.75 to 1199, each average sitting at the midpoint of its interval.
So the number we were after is 1.3 kPa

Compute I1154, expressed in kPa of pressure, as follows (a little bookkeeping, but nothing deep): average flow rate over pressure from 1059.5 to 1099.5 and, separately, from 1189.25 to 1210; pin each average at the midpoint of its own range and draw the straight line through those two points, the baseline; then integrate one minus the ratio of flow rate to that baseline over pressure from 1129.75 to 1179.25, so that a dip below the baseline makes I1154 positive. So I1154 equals 0.6 kPa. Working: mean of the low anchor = 95.6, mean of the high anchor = 101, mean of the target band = 97.9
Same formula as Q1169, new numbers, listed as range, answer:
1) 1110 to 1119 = 88.9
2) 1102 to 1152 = 94.9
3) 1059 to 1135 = 94.4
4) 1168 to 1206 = 99.5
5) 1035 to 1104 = 95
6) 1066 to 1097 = 95.9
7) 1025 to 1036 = 92.1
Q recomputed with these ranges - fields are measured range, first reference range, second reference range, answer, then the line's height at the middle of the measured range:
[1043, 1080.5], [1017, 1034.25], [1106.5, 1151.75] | -0.68 kPa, 93.1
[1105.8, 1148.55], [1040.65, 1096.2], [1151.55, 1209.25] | 1.11 kPa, 97.2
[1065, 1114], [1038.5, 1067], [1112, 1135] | -0.11 kPa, 94.1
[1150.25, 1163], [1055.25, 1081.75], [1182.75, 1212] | 0.21 kPa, 99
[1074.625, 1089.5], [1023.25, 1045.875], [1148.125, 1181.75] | -0.49 kPa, 94.5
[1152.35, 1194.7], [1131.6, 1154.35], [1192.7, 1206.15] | 0.91 kPa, 100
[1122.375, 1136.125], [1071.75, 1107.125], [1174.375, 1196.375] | 0.04 kPa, 97.1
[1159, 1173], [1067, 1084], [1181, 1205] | 0.29 kPa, 99.2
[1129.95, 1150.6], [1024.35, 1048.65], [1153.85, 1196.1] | -0.39 kPa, 96.8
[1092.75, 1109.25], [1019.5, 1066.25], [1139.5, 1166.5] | 0.39 kPa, 95.8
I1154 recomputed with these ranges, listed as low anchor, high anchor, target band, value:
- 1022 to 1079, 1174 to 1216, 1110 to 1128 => 0.9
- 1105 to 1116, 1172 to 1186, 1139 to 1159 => -0.9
